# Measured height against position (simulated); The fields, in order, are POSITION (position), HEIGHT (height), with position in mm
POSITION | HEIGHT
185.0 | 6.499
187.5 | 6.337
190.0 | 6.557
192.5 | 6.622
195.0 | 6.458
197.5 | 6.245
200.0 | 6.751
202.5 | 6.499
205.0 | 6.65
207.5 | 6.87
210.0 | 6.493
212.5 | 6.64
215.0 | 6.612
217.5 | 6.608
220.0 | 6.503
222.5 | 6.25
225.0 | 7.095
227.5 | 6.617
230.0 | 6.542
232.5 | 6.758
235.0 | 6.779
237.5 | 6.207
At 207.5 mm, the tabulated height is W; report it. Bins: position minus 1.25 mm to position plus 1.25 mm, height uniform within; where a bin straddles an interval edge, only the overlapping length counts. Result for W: 6.87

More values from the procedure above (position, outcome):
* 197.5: 6.245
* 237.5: 6.207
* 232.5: 6.758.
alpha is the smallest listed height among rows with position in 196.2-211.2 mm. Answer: 6.245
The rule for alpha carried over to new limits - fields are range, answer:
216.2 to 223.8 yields 6.25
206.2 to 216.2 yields 6.493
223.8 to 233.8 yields 6.542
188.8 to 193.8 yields 6.557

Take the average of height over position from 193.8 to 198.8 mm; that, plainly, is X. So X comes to 6.35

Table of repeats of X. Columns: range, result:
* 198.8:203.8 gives 6.62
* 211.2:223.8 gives 6.52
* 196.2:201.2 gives 6.5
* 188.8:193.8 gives 6.59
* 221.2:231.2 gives 6.63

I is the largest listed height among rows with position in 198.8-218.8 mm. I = 6.87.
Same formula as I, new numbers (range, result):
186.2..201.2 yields 6.751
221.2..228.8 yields 7.095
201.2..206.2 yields 6.65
